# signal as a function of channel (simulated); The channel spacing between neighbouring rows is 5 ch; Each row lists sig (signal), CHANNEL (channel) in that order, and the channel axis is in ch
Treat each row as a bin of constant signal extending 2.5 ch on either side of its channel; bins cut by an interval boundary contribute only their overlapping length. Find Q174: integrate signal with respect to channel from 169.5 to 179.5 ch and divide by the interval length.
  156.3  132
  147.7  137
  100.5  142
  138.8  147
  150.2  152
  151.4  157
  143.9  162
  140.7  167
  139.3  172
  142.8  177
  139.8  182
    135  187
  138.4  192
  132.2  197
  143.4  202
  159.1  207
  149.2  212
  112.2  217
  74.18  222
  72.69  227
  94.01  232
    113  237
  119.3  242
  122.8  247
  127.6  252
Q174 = 141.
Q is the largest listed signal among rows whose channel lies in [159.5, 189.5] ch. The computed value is 143.9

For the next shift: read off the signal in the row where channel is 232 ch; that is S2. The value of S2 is 94.01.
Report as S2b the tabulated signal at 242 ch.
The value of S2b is 119.3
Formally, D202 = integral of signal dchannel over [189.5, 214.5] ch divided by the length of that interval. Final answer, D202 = 144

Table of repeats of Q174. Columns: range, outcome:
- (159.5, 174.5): 141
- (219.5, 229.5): 73.4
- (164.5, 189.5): 140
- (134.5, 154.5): 134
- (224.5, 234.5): 83.3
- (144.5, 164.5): 146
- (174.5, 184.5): 141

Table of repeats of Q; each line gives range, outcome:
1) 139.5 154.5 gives 150.2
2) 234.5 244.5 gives 119.3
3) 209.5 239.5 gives 149.2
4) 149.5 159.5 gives 151.4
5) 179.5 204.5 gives 143.4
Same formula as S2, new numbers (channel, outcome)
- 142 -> 100.5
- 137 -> 147.7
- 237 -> 113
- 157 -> 151.4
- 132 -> 156.3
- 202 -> 143.4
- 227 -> 72.69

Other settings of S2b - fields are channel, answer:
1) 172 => 139.3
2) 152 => 150.2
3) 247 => 122.8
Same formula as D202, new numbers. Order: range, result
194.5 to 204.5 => 138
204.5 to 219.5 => 140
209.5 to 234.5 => 100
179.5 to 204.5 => 138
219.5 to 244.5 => 94.6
